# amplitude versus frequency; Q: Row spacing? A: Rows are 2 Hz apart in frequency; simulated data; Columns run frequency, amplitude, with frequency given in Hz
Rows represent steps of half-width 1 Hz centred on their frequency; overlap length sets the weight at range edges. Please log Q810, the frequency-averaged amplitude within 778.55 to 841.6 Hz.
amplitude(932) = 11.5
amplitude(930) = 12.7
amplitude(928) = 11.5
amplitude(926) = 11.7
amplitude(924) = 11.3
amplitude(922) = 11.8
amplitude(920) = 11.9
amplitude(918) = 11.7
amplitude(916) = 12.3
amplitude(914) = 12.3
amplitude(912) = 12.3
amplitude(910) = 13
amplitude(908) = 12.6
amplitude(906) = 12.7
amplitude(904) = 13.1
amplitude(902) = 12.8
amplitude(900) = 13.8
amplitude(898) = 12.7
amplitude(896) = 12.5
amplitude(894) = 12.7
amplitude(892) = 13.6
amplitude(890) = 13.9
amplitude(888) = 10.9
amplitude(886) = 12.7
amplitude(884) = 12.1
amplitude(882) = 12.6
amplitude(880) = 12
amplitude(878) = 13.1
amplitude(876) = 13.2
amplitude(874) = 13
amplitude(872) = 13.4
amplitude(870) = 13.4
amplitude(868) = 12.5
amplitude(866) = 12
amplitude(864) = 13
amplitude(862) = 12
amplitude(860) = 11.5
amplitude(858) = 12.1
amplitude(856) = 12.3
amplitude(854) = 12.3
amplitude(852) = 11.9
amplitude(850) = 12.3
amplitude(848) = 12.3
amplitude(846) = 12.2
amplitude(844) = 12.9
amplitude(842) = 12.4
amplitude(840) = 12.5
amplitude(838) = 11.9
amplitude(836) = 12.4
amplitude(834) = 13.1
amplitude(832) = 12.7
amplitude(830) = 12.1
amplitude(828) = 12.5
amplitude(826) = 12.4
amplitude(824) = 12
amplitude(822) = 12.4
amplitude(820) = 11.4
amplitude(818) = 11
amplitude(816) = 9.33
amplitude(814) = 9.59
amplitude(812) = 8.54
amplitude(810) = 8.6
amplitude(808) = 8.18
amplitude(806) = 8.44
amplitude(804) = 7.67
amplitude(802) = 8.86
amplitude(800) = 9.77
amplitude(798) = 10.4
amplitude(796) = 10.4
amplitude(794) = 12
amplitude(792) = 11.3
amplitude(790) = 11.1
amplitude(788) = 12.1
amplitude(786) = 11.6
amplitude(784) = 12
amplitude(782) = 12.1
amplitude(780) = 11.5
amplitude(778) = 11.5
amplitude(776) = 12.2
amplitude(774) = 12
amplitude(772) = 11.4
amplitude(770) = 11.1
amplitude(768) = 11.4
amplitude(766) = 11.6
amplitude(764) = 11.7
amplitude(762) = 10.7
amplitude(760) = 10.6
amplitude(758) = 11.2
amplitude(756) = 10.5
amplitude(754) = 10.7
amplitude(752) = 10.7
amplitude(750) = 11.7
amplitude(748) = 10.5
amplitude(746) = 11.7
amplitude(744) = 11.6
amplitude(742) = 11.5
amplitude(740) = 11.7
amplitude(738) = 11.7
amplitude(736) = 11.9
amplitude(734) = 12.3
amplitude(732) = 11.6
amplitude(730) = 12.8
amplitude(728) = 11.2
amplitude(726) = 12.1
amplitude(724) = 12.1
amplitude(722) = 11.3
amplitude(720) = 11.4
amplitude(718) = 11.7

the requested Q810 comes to 11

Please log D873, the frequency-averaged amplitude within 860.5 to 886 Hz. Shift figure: 12.7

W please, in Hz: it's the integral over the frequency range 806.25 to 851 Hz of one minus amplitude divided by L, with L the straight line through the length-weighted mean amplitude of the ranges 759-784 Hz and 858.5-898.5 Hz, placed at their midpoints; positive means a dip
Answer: 2.52 Hz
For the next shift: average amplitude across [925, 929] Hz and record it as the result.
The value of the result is 11.6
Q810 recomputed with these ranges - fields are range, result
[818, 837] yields 12.3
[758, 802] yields 11.3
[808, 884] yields 12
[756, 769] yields 11.1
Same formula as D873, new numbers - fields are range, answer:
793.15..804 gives 10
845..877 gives 12.5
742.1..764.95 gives 11.1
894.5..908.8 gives 12.9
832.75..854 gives 12.4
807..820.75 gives 9.49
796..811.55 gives 8.93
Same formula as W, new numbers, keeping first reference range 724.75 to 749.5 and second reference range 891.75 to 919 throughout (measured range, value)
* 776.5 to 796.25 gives 0.6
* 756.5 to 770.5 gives 0.8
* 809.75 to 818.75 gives 2.0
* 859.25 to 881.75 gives -0.3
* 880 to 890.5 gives 0.2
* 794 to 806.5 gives 2.7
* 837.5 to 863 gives 0.4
